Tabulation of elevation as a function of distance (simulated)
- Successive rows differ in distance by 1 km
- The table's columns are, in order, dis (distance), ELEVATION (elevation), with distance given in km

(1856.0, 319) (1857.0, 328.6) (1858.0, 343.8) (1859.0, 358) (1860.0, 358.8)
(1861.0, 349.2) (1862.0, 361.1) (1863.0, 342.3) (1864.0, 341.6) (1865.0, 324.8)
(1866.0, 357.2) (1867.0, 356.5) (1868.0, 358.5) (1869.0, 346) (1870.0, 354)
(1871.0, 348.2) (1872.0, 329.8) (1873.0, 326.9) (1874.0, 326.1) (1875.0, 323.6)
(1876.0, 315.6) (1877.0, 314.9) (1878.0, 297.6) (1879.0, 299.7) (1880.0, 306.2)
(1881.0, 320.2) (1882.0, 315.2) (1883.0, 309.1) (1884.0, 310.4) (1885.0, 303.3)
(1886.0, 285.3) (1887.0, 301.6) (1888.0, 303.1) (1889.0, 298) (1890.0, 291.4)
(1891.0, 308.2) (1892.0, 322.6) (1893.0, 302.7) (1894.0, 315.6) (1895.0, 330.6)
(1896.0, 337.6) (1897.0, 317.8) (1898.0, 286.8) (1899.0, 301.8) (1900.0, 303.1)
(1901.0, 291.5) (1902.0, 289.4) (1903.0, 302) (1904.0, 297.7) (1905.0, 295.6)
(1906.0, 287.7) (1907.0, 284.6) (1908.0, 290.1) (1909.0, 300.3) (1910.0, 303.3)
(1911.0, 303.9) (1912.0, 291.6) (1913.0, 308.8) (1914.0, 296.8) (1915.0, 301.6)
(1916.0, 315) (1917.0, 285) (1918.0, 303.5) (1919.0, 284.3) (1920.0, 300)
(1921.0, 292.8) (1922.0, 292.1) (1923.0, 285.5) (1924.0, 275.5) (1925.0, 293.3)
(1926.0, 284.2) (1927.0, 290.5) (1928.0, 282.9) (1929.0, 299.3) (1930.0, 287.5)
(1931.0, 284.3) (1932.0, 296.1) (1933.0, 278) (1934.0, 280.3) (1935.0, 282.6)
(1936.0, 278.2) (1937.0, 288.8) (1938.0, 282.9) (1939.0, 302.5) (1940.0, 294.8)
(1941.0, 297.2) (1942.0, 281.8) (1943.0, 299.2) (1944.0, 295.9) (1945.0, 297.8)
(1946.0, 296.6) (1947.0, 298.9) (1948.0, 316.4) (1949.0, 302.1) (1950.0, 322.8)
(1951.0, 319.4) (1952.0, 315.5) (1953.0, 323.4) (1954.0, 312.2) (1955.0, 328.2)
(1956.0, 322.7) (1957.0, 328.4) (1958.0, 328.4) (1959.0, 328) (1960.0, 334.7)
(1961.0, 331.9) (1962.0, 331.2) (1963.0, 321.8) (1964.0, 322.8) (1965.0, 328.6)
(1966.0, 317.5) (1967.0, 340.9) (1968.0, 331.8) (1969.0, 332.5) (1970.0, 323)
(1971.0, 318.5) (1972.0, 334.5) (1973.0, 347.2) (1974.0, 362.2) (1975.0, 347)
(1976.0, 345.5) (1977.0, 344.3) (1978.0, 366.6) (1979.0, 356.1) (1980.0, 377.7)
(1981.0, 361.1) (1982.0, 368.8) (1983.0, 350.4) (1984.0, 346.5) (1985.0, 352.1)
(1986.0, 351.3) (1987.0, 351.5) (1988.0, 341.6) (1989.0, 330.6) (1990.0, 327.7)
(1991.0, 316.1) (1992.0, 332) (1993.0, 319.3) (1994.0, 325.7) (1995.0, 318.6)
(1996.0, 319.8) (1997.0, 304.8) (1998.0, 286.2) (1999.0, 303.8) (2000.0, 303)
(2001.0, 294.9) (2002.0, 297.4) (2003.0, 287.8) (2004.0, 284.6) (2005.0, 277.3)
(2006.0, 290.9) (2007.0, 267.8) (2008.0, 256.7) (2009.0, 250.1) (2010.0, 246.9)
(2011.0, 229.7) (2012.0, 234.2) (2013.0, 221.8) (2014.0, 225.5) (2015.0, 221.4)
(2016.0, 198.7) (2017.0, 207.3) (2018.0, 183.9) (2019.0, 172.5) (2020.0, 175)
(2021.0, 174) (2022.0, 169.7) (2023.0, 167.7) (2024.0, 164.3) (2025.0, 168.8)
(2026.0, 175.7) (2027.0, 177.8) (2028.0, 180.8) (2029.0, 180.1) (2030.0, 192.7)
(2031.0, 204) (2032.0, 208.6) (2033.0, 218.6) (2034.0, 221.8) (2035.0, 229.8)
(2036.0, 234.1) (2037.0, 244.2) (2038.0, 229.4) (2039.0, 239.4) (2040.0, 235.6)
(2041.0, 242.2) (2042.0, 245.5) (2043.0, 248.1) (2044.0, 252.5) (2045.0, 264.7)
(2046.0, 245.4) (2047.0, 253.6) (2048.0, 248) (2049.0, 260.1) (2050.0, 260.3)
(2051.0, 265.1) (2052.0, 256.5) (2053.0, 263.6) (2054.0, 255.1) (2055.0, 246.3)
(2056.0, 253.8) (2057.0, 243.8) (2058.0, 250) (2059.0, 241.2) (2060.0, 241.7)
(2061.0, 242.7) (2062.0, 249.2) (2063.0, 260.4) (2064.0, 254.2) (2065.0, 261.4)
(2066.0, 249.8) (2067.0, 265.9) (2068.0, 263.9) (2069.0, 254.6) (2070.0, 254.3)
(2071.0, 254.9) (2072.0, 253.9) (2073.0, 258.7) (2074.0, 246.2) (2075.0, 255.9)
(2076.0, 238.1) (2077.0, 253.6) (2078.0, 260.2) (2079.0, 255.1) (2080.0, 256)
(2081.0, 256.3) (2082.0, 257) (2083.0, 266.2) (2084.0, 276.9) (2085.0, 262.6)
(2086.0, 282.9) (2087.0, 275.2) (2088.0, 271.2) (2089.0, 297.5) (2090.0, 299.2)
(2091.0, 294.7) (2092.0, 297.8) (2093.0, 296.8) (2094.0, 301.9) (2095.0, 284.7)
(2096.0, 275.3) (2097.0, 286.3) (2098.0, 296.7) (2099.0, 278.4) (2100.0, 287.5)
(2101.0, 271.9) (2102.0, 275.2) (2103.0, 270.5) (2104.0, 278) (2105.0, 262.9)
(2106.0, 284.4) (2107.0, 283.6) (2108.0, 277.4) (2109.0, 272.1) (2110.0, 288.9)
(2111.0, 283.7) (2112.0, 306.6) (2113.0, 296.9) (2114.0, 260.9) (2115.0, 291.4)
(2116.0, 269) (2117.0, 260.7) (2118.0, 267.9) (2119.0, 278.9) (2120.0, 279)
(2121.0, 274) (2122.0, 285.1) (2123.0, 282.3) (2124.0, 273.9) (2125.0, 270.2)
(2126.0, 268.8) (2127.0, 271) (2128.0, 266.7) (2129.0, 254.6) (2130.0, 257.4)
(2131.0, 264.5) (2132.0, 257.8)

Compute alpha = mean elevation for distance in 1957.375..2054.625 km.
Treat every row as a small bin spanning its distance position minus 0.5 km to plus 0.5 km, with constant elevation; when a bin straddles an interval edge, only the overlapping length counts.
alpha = 276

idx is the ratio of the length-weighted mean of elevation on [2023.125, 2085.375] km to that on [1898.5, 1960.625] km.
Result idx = 0.80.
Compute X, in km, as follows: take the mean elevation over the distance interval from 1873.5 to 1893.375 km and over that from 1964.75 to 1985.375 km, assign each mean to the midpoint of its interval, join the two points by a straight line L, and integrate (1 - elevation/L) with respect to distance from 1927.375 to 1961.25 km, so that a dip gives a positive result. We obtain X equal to 3.03 km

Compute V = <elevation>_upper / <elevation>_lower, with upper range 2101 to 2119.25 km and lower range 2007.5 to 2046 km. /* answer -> 1.30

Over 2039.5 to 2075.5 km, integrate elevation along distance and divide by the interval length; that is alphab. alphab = 253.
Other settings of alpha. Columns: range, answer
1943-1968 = 319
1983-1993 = 338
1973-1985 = 356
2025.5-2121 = 258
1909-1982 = 312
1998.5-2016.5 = 261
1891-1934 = 297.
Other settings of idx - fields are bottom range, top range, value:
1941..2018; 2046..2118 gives 0.86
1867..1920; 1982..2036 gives 0.83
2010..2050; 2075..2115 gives 1.29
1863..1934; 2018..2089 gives 0.78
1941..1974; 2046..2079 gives 0.79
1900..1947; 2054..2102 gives 0.91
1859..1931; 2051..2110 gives 0.86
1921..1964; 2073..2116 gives 0.91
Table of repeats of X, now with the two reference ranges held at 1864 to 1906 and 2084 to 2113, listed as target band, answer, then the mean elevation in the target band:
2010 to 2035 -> 8.35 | 197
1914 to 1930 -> 0.90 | 292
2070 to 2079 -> 1.08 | 253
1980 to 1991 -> -1.74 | 348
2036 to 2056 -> 2.85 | 250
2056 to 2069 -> 1.66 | 252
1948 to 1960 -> -0.64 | 321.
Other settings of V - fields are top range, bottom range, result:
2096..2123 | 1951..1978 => 0.84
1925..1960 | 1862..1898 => 0.94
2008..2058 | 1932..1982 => 0.70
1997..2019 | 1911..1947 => 0.87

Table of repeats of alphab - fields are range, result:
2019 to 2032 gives 179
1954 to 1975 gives 331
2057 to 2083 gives 253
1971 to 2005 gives 331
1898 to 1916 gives 297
